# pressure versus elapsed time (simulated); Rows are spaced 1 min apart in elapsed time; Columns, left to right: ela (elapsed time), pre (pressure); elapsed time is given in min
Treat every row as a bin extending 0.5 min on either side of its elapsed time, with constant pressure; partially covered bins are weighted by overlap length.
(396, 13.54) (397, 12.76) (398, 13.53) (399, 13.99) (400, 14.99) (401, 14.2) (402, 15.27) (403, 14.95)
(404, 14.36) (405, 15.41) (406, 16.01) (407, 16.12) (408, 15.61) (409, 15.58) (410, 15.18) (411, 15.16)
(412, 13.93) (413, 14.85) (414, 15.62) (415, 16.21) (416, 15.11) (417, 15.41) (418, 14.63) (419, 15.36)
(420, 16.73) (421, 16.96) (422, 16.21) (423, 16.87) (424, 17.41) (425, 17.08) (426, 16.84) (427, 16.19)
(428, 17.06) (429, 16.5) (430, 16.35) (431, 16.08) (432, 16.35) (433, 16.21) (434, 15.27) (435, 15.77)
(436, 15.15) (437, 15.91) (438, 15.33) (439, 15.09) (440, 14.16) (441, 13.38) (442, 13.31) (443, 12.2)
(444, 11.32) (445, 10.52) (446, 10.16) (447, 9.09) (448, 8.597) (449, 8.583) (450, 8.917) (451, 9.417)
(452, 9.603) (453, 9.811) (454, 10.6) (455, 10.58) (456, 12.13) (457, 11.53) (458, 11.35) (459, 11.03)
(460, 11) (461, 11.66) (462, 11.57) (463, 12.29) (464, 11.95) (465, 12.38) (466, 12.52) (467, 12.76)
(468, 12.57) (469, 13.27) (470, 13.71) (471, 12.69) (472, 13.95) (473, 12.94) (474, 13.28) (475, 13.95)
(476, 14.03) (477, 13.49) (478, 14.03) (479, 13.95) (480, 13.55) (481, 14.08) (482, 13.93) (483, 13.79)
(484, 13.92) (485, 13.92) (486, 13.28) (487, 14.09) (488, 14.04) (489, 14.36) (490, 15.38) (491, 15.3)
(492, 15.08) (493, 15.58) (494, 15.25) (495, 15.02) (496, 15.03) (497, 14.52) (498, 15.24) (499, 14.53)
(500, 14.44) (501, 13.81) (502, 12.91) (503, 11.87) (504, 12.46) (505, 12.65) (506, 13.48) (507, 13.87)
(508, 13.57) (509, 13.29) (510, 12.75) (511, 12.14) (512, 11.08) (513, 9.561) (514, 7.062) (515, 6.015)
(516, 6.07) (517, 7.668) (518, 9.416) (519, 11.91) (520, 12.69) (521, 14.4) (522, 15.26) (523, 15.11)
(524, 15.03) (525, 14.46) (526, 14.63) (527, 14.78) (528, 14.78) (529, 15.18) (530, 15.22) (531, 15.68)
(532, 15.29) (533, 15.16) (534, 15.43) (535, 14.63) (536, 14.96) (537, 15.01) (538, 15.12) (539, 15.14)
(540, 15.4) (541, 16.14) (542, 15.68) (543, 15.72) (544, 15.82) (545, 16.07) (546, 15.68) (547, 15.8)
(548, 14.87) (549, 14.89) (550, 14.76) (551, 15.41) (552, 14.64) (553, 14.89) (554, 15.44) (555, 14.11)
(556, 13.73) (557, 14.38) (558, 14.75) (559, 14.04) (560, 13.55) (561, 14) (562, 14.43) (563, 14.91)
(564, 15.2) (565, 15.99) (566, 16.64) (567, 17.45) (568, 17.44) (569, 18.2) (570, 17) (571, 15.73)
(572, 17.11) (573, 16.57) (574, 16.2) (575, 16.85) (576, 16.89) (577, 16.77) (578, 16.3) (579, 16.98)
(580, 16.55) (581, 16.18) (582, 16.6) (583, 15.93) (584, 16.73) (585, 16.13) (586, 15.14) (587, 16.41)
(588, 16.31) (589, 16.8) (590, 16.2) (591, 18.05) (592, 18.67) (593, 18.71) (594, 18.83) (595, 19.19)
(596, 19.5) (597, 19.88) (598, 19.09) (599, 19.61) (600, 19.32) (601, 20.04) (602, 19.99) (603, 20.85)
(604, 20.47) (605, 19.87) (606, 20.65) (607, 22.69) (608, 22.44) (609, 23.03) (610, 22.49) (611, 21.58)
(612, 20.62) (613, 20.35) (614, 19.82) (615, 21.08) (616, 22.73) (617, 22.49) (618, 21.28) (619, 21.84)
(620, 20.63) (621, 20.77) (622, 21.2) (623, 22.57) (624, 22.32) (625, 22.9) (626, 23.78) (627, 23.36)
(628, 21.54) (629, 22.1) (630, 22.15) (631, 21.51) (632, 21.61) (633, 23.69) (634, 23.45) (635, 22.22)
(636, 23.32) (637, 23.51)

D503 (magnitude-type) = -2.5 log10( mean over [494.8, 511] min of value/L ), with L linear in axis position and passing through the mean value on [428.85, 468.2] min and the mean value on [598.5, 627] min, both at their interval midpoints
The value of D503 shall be 0.130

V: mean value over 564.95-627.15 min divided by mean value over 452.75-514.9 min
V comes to 1.5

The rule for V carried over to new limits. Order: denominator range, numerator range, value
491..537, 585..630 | 1.53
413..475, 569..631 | 1.44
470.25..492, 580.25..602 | 1.28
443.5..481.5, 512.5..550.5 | 1.17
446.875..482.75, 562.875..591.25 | 1.38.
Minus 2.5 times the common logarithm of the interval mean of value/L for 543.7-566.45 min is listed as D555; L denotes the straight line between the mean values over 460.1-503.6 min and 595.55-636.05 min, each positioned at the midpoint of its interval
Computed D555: 0.20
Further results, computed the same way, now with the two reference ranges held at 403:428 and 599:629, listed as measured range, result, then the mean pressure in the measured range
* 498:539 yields 0.39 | 13.1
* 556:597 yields 0.23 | 16.5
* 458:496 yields 0.29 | 13.5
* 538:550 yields 0.25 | 15.5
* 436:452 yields 0.37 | 11.8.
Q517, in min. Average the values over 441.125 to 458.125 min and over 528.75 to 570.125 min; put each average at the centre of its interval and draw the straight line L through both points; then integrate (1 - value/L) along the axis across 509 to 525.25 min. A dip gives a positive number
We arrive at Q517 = 2.9 min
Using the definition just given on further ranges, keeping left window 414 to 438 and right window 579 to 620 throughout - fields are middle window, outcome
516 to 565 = 9.98 min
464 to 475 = 2.56 min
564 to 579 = 1.65 min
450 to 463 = 4.56 min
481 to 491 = 1.80 min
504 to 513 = 2.55 min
